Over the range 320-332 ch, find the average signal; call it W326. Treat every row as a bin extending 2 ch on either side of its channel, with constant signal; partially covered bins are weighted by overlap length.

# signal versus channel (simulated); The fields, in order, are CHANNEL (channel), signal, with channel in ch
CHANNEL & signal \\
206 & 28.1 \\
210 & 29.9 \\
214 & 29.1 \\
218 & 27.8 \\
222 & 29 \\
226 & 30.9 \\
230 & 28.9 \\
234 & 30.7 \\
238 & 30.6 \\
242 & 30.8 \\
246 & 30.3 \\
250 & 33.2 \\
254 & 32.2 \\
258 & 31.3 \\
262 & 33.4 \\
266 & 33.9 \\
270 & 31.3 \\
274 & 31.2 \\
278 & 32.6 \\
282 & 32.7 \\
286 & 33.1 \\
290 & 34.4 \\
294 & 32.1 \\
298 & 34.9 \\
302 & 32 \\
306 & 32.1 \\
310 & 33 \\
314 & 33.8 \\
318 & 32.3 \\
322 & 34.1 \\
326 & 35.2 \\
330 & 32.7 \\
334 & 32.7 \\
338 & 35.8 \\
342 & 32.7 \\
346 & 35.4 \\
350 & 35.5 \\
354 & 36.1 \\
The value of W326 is 34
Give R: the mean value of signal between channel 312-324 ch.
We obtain 33.4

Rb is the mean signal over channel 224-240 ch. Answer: 30.3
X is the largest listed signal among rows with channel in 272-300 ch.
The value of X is 34.9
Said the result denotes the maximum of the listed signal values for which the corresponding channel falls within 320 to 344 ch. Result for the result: 35.8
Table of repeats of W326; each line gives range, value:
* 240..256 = 31.6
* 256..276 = 32.2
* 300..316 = 32.7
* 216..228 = 29.2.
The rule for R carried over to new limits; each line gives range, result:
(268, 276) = 31.2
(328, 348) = 33.9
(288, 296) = 33.2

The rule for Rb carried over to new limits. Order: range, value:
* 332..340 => 34.2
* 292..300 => 33.5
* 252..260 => 31.8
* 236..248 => 30.6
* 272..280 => 31.9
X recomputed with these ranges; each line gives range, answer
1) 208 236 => 30.9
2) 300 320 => 33.8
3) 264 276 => 33.9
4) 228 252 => 33.2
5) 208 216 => 29.9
